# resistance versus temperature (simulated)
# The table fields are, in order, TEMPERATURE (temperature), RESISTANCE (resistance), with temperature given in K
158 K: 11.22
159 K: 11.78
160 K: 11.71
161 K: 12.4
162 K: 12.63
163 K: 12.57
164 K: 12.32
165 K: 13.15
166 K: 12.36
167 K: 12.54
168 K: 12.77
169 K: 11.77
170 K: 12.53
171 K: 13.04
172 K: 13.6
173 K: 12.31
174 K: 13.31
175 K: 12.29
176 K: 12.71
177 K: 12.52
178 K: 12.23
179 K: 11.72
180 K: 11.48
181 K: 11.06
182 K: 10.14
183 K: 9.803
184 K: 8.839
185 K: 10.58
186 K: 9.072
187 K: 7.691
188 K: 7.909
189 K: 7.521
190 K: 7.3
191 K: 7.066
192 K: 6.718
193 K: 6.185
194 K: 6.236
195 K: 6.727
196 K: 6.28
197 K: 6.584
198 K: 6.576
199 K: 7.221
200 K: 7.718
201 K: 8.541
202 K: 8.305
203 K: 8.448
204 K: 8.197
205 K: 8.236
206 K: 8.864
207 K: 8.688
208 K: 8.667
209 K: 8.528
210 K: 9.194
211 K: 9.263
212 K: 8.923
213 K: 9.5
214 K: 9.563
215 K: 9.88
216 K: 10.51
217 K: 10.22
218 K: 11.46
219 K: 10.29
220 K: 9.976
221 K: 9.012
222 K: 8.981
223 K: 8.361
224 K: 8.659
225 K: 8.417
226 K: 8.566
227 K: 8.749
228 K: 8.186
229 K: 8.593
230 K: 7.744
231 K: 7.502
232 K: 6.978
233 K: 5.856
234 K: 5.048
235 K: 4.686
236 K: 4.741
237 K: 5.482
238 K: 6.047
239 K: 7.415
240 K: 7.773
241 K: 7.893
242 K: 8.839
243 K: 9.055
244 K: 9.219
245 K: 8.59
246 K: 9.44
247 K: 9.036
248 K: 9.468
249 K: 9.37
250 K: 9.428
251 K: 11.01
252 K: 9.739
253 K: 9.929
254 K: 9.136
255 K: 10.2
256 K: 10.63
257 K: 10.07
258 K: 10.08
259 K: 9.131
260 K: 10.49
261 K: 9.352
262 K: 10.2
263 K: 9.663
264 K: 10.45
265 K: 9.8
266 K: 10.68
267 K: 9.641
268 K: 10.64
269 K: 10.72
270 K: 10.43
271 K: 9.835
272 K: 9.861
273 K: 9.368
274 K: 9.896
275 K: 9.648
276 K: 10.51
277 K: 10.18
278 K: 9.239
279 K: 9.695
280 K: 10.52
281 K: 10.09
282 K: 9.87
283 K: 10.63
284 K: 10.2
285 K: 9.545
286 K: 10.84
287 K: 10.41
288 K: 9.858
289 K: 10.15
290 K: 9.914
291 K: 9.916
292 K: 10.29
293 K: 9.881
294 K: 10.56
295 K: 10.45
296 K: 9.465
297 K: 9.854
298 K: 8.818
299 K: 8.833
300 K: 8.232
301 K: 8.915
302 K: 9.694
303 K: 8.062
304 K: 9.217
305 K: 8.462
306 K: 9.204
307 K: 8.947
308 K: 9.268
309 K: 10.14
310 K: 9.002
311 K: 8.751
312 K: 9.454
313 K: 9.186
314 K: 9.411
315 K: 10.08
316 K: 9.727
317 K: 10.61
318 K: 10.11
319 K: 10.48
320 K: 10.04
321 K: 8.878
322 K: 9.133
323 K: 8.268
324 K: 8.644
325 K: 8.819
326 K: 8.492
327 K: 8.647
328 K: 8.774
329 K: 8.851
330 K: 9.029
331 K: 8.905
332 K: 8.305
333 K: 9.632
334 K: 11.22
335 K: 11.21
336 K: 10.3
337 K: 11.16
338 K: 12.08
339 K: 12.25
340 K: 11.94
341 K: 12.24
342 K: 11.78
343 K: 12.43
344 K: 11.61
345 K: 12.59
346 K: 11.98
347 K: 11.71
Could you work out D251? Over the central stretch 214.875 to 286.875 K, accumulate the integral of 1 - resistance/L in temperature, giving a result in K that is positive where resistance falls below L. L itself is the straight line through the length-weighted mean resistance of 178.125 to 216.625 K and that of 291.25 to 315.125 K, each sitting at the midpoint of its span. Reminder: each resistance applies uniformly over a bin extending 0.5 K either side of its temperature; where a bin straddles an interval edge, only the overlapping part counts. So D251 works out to -1.8 K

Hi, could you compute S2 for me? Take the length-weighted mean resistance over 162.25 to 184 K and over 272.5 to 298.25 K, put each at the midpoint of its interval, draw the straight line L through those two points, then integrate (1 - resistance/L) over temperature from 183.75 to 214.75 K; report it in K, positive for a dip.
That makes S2 9.5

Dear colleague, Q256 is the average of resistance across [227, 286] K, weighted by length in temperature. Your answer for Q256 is 9.11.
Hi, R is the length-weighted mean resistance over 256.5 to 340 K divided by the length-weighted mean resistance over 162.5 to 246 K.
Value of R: 1.07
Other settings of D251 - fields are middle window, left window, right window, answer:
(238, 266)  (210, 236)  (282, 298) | -0.6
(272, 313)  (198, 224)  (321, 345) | 0.6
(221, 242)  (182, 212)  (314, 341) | 2.8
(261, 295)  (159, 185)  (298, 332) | -0.7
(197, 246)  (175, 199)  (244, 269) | 5.6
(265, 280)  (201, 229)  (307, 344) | -0.8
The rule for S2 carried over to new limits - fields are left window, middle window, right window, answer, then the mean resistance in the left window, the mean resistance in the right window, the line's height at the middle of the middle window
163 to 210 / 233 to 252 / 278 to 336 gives 3.4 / 9.73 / 9.54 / 9.64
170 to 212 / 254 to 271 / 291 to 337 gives -1.4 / 9.24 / 9.41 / 9.34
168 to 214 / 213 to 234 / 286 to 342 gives 1.5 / 9.38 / 9.7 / 9.46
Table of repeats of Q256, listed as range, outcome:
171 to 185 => 11.7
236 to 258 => 8.87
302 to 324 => 9.35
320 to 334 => 8.93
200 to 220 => 9.21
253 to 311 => 9.8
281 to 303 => 9.79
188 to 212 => 7.73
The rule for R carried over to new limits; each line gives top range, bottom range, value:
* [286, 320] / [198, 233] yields 1.10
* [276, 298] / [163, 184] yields 0.83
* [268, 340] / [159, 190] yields 0.85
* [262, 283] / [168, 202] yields 1.05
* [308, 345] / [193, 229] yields 1.17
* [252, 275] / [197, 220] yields 1.12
